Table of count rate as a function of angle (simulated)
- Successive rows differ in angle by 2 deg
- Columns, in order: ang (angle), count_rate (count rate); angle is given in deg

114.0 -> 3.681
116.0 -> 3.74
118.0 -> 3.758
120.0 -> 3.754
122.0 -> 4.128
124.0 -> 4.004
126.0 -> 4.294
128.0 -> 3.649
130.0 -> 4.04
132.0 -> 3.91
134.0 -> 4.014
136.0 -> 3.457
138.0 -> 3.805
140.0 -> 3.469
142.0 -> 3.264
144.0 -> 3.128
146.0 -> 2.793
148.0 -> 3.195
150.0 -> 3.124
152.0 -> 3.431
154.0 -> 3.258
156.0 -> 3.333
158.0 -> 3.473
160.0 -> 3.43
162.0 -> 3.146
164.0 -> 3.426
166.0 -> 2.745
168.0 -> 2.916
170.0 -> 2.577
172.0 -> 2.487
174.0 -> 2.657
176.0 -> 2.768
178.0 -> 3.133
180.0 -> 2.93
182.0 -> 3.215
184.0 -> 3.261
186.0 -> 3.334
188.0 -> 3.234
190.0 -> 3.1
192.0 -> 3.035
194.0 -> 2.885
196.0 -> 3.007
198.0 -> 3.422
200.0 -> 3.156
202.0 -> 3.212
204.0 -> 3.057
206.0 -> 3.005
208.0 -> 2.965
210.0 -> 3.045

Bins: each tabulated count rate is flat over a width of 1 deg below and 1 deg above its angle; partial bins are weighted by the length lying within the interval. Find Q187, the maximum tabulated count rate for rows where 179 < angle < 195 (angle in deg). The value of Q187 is 3.334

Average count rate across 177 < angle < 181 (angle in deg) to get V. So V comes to 3.03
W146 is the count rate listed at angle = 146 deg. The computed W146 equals 2.793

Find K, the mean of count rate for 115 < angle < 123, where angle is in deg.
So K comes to 3.85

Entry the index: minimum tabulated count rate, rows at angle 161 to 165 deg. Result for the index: 3.146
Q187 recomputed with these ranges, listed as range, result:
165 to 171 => 2.916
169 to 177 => 2.768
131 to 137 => 4.014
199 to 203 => 3.212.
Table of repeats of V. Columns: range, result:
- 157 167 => 3.24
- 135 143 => 3.5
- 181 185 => 3.24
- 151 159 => 3.37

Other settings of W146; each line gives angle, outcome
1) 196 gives 3.007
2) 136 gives 3.457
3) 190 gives 3.1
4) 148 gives 3.195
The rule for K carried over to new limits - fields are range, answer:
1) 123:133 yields 3.98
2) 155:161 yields 3.41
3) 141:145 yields 3.2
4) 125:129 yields 3.97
